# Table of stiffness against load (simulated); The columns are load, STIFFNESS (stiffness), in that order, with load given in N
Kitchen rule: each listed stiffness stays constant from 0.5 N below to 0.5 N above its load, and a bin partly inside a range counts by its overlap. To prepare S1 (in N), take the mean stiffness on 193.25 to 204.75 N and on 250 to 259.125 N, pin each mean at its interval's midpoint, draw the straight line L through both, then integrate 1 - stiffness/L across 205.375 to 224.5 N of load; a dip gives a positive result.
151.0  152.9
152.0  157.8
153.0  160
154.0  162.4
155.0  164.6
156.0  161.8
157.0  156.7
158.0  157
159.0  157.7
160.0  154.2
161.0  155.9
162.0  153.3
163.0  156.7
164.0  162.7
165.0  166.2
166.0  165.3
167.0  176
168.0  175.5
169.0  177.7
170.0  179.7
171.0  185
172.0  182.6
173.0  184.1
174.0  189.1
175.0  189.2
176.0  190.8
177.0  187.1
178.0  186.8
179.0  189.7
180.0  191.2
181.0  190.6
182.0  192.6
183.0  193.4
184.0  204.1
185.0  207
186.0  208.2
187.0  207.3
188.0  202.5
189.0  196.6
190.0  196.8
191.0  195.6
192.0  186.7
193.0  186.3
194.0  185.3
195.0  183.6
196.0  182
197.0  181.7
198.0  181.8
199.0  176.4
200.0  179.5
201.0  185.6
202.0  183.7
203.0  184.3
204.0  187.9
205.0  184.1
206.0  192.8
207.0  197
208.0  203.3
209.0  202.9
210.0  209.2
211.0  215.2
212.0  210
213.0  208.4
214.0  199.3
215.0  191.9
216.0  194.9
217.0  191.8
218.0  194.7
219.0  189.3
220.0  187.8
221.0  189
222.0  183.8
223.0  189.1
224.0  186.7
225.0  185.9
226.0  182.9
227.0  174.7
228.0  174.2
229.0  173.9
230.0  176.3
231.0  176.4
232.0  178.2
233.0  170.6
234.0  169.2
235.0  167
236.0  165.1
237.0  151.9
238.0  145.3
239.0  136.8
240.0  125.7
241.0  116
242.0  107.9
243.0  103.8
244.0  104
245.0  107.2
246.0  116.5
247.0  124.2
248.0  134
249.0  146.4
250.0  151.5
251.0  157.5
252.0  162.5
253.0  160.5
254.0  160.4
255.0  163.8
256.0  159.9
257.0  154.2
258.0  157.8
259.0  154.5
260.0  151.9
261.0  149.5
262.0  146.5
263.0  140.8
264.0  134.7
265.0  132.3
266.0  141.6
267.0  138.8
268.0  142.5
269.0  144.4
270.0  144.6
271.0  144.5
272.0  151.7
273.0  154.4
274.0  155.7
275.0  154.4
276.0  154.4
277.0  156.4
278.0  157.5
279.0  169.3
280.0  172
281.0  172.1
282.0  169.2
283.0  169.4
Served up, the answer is -2.2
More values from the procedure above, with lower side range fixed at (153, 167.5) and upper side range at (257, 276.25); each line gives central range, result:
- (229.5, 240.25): -0.7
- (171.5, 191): -4.5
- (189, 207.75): -3.7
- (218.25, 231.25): -2.6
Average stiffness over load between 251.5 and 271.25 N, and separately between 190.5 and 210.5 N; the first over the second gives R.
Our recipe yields 0.8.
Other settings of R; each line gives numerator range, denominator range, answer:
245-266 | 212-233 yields 0.79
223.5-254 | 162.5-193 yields 0.81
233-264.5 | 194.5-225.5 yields 0.75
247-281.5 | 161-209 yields 0.82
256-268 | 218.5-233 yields 0.80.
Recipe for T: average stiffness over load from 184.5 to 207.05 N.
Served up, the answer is 190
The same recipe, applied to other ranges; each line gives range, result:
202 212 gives 197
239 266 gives 139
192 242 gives 181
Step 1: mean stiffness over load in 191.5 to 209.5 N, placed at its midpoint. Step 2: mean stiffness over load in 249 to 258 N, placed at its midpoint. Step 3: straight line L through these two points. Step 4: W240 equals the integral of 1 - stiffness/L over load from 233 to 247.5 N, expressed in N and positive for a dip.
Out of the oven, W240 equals 2.87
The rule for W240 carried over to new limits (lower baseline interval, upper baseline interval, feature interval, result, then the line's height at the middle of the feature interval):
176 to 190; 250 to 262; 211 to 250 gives 1.6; 171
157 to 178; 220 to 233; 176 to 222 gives -4.2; 177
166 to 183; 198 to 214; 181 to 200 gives -0.2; 190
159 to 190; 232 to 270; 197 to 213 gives -2.5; 167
